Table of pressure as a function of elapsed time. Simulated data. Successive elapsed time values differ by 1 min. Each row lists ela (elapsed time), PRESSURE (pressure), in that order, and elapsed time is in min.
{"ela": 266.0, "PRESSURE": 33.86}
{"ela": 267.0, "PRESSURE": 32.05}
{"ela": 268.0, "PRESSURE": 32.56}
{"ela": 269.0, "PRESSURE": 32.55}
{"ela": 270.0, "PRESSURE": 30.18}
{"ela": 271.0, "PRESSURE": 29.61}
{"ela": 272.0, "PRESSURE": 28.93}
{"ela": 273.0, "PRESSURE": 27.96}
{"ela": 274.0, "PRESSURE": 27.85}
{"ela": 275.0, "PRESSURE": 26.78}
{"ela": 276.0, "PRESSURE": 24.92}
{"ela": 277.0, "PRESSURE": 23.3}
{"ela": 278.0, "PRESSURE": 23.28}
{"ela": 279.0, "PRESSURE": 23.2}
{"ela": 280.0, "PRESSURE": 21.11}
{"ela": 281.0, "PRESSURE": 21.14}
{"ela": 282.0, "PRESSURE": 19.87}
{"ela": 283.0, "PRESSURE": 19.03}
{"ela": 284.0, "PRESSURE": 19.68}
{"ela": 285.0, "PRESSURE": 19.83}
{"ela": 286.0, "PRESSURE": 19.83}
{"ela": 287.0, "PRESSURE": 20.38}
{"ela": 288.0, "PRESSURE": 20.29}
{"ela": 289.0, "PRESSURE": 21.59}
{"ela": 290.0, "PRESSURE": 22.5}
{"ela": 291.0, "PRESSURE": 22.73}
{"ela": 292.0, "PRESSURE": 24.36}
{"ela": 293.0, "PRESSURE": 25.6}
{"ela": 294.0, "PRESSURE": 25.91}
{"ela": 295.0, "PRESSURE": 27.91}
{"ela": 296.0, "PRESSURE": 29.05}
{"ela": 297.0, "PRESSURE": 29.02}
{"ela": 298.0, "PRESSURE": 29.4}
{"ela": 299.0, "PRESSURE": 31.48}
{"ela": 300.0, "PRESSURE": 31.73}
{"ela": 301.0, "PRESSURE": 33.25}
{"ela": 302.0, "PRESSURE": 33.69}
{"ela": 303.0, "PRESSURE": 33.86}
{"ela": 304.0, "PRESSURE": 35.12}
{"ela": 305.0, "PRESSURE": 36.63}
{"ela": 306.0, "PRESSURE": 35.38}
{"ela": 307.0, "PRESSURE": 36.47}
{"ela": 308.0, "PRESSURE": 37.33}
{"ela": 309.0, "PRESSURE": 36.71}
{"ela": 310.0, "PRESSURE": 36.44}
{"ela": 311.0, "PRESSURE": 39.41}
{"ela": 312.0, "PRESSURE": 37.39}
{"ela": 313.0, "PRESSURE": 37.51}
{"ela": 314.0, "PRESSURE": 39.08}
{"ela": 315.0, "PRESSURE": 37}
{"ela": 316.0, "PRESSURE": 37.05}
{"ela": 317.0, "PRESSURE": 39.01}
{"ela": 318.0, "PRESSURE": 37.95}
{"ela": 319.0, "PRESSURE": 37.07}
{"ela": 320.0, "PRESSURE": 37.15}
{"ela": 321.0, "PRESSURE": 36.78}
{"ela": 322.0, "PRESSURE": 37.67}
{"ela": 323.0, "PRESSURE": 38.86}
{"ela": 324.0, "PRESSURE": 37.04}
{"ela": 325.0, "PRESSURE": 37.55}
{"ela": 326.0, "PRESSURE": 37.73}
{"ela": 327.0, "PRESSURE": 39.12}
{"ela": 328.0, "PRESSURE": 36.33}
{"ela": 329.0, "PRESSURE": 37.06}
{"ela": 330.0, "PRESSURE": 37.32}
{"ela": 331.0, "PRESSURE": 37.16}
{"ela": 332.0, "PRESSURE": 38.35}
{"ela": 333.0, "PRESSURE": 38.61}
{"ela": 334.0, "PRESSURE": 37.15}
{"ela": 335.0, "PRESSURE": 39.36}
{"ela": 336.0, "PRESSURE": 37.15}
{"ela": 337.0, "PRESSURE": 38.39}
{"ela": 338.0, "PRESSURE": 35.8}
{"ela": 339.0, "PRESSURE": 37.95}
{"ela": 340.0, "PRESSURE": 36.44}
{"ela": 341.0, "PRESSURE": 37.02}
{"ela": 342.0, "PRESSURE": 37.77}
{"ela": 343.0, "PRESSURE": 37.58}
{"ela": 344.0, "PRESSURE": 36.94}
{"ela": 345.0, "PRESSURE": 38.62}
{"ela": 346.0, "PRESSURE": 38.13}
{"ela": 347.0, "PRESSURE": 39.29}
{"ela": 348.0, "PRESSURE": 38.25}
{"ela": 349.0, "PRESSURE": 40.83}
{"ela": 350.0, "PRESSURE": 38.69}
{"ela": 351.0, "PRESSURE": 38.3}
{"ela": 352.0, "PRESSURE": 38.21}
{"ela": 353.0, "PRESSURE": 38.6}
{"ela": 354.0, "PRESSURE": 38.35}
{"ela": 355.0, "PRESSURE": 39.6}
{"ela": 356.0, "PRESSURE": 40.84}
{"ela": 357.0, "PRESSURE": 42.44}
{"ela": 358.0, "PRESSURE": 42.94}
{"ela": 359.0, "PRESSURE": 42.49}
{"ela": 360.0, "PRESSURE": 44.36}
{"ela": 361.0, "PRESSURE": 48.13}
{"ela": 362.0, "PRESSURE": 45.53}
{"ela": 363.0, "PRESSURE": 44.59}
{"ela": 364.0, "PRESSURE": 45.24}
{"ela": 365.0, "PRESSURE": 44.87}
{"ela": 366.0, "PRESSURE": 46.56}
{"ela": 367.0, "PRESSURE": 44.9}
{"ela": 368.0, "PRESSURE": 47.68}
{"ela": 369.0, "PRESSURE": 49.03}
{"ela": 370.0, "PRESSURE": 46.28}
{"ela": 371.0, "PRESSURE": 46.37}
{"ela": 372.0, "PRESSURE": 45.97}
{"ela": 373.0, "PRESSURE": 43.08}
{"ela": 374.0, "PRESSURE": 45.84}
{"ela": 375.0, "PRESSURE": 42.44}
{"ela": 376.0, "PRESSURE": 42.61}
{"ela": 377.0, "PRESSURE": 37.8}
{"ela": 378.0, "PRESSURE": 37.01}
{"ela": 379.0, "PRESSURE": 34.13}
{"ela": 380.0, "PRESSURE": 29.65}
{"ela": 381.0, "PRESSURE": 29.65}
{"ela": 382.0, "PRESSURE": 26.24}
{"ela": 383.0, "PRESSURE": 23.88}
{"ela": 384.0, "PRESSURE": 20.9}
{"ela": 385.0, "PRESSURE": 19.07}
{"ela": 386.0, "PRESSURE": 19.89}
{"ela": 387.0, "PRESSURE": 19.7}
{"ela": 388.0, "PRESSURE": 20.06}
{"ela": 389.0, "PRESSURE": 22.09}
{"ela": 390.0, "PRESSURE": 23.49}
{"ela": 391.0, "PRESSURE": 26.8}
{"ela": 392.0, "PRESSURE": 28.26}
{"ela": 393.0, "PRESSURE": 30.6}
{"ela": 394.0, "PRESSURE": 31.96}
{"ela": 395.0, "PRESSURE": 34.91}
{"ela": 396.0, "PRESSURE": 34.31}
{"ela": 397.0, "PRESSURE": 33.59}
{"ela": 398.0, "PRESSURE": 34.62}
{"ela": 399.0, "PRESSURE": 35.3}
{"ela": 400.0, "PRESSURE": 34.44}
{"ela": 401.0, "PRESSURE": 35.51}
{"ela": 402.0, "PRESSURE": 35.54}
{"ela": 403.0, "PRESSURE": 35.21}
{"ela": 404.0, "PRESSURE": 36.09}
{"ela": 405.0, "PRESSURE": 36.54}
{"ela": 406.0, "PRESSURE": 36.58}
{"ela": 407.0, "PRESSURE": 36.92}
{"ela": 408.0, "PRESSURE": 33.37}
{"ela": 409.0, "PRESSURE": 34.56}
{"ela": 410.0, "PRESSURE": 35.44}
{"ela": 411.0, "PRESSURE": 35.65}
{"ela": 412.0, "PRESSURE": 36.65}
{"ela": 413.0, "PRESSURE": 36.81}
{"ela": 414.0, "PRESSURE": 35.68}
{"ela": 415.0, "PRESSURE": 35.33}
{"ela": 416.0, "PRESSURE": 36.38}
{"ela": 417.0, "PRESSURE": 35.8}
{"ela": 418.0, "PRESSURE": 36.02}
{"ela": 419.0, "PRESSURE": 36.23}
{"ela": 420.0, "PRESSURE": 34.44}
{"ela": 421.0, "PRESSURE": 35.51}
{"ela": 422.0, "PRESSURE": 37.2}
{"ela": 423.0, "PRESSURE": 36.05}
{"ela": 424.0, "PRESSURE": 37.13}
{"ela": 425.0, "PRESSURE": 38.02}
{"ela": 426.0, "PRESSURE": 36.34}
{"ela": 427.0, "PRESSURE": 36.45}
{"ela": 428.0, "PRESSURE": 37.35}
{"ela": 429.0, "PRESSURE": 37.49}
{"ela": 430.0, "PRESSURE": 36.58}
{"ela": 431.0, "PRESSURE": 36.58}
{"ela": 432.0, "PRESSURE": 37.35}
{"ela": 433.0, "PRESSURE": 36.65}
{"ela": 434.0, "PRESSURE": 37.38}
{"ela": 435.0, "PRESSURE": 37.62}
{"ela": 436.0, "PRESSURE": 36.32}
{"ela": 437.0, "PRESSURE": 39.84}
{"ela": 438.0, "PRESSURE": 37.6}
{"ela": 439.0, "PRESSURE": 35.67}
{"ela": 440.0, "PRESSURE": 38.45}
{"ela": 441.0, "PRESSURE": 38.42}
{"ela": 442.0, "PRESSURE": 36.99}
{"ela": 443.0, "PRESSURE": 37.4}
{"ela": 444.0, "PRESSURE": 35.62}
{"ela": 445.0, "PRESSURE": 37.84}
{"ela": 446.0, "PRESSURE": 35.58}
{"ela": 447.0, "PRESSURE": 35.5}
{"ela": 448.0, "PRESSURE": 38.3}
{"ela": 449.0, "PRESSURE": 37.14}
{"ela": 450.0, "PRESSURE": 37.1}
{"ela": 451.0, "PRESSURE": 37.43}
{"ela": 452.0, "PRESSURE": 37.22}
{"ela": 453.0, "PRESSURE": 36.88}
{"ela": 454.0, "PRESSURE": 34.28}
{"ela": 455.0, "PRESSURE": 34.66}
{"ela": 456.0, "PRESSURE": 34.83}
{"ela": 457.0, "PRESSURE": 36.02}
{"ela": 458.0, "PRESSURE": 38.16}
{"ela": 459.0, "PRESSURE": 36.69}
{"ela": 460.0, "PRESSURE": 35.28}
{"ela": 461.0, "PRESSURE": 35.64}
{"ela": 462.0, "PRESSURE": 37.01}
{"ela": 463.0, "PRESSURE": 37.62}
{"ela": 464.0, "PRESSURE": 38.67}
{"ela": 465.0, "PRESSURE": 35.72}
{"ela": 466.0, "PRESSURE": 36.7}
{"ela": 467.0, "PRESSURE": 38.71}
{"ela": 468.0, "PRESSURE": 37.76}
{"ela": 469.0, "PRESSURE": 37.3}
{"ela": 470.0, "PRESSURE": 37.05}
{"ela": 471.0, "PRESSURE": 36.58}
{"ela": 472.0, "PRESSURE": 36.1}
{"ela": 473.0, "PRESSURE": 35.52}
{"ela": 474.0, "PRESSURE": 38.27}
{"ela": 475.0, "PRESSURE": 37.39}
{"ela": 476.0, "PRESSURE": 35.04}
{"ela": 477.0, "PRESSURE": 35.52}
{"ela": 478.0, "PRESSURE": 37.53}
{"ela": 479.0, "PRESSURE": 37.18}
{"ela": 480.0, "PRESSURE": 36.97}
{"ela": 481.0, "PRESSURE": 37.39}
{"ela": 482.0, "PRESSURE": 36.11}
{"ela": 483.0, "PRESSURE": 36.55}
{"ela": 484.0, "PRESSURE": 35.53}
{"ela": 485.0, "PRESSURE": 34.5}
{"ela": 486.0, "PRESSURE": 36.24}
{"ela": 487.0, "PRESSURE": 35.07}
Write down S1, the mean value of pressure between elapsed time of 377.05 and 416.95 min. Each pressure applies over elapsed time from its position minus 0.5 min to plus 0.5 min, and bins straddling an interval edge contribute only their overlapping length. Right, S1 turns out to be 31.5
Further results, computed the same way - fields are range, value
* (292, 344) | 35.7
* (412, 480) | 36.7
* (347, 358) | 39.6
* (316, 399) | 37.1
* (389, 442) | 35.3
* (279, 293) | 21.2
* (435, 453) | 37.2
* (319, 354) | 37.9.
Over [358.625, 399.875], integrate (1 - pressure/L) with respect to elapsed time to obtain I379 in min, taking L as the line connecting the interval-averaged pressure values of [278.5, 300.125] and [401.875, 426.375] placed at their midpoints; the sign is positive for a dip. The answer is -4.5 min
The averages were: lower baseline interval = 23.8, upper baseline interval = 36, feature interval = 35.8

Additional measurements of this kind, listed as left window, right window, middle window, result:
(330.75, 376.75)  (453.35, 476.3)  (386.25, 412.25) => 4.8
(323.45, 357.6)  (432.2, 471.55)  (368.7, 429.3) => 5.2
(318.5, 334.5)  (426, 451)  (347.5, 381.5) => -4.0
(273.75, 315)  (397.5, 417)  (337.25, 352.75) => -3.1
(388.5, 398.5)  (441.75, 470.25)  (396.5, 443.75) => -5.0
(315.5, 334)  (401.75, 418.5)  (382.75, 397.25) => 4.1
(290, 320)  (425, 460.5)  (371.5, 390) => 2.3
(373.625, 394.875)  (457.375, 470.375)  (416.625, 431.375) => -1.5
